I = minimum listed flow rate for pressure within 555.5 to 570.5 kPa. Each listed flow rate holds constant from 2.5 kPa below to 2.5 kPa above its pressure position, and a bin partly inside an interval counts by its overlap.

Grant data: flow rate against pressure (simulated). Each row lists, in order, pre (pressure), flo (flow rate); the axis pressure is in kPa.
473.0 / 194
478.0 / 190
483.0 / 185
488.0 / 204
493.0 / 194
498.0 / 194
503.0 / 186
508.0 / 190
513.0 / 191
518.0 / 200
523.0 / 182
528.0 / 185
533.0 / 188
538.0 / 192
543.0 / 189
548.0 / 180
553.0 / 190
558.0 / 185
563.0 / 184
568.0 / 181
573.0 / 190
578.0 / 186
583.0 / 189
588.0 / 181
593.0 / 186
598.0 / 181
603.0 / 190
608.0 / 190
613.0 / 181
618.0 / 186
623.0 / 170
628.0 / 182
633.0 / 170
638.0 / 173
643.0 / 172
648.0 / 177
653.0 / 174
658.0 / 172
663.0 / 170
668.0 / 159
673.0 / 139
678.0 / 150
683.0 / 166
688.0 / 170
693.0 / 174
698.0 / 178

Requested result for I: 181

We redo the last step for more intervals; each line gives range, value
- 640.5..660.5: 172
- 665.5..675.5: 139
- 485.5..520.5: 186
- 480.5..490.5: 185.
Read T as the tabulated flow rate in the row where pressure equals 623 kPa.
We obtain 170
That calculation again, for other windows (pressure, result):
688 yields 170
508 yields 190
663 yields 170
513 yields 191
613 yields 181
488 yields 204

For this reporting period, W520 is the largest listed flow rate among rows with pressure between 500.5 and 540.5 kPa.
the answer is 200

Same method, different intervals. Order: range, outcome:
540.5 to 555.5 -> 190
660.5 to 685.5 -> 170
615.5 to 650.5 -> 186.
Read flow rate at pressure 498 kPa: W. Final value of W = 194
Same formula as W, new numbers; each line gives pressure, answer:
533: 188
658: 172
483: 185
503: 186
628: 182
